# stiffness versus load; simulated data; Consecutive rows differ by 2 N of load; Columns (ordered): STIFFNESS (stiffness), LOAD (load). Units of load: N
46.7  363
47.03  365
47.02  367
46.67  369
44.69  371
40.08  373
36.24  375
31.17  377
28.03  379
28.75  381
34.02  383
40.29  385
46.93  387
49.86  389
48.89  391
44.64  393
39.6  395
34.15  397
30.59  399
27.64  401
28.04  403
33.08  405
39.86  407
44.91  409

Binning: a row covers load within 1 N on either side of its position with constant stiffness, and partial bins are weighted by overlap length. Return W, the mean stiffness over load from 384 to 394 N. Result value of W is 46.1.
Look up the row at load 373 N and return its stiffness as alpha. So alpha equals 40.08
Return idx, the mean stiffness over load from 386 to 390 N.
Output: 48.4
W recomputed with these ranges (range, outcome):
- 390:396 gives 44.4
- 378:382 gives 28.4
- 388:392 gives 49.4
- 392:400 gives 37.2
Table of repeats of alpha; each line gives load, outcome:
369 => 46.67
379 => 28.03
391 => 48.89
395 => 39.6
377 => 31.17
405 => 33.08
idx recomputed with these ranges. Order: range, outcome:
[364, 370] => 46.9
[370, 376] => 40.3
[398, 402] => 29.1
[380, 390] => 40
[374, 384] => 31.6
